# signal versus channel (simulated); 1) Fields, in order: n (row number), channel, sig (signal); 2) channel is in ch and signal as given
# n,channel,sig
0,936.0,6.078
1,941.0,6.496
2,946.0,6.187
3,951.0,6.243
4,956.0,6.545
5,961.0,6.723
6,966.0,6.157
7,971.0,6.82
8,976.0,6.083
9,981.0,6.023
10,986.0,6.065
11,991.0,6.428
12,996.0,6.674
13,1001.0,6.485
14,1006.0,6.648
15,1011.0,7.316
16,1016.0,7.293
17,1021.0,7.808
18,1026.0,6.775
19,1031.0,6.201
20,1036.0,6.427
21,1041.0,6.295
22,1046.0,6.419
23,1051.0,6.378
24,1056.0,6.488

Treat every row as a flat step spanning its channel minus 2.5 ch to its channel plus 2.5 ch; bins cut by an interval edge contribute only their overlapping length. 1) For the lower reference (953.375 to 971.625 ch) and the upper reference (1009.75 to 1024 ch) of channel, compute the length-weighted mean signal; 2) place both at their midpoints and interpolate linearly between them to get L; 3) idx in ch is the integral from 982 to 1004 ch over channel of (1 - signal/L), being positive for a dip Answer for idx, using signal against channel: 2.1 ch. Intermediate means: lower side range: 6.53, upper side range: 7.46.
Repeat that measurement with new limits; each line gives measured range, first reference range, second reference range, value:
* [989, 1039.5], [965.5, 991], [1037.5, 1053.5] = -3.9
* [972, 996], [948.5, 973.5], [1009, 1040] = 1.5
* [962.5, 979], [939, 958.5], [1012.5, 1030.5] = 0.6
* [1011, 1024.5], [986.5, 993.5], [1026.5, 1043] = -2.3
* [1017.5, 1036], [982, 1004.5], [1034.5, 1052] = -1.4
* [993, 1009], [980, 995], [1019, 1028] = 0.0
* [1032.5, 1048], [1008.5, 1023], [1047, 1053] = 0.8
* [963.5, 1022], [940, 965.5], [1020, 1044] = -0.9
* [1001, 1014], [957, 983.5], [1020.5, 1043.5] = -0.8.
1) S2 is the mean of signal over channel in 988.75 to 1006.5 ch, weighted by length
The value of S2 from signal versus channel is 6.55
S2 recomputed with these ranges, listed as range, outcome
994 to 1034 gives 6.9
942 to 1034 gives 6.58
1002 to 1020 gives 7.1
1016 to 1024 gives 7.58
